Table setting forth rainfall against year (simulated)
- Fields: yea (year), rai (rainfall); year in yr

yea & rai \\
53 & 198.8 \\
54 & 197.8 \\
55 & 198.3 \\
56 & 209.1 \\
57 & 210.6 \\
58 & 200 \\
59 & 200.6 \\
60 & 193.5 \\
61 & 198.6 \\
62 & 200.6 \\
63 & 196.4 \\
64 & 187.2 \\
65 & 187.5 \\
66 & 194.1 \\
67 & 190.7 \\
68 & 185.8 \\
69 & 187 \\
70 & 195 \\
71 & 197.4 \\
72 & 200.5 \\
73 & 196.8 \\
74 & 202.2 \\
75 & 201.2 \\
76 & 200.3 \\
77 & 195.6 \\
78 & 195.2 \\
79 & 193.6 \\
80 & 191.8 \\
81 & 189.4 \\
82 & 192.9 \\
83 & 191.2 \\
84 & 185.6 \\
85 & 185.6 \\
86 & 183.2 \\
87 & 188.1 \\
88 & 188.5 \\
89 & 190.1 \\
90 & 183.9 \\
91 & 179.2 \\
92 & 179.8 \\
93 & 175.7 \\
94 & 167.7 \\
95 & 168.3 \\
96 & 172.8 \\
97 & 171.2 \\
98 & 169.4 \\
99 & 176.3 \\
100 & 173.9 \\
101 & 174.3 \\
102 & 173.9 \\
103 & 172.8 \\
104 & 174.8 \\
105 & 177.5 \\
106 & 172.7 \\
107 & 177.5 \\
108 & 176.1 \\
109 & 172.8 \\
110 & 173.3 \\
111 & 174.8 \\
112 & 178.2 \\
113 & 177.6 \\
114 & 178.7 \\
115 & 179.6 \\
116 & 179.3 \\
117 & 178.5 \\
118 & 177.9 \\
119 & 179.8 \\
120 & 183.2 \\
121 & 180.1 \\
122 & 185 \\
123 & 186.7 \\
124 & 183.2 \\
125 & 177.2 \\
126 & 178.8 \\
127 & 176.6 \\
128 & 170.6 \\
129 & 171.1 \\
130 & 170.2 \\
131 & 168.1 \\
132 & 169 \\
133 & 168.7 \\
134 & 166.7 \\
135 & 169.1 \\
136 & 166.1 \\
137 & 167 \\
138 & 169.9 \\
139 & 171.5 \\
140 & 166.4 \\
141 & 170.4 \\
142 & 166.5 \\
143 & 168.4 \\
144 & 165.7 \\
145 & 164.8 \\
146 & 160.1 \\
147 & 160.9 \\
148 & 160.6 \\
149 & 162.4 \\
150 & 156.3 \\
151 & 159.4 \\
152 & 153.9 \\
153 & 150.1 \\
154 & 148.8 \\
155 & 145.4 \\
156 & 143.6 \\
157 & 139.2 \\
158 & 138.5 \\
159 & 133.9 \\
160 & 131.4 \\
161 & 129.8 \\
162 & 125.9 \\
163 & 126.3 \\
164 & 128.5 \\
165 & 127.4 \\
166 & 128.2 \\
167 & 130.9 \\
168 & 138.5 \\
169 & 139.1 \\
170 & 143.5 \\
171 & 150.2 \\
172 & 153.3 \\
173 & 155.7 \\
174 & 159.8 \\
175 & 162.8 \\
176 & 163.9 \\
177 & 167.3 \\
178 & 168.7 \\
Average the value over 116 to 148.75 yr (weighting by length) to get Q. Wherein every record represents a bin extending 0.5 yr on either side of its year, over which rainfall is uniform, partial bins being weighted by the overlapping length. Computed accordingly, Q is 172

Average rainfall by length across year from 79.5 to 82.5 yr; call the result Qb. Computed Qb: 191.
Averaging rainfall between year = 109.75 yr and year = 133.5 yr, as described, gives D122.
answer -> 177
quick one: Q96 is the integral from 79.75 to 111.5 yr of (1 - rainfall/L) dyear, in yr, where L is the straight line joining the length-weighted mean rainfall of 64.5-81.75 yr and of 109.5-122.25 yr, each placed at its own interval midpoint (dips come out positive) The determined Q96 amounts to 1.3 yr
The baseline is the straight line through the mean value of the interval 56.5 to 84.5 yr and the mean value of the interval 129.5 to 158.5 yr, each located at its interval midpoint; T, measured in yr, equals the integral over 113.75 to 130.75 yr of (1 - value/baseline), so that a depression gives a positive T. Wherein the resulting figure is -0.7 yr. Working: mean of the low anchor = 195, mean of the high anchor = 161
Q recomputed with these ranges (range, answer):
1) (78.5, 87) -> 189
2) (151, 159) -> 146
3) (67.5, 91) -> 192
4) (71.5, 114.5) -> 182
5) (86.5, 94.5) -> 182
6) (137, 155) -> 162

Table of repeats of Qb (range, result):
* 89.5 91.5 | 182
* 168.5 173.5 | 148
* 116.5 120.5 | 180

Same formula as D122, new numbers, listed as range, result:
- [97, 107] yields 174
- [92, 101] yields 172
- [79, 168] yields 168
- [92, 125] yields 176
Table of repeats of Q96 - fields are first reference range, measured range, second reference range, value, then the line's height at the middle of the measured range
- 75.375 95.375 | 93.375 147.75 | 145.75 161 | -2.10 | 167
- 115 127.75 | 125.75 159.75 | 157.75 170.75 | -1.06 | 157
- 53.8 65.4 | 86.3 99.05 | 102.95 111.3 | 0.29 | 182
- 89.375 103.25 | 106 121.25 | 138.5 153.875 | -0.67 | 170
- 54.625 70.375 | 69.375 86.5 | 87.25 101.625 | -0.67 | 187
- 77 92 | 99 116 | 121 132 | 0.58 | 182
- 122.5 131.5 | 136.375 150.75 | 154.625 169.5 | -0.84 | 156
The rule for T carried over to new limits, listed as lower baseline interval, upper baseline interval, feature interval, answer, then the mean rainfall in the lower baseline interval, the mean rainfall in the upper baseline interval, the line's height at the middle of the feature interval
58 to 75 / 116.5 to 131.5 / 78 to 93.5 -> 0.20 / 195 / 178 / 189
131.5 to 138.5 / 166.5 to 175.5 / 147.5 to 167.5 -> 1.90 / 168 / 148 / 156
